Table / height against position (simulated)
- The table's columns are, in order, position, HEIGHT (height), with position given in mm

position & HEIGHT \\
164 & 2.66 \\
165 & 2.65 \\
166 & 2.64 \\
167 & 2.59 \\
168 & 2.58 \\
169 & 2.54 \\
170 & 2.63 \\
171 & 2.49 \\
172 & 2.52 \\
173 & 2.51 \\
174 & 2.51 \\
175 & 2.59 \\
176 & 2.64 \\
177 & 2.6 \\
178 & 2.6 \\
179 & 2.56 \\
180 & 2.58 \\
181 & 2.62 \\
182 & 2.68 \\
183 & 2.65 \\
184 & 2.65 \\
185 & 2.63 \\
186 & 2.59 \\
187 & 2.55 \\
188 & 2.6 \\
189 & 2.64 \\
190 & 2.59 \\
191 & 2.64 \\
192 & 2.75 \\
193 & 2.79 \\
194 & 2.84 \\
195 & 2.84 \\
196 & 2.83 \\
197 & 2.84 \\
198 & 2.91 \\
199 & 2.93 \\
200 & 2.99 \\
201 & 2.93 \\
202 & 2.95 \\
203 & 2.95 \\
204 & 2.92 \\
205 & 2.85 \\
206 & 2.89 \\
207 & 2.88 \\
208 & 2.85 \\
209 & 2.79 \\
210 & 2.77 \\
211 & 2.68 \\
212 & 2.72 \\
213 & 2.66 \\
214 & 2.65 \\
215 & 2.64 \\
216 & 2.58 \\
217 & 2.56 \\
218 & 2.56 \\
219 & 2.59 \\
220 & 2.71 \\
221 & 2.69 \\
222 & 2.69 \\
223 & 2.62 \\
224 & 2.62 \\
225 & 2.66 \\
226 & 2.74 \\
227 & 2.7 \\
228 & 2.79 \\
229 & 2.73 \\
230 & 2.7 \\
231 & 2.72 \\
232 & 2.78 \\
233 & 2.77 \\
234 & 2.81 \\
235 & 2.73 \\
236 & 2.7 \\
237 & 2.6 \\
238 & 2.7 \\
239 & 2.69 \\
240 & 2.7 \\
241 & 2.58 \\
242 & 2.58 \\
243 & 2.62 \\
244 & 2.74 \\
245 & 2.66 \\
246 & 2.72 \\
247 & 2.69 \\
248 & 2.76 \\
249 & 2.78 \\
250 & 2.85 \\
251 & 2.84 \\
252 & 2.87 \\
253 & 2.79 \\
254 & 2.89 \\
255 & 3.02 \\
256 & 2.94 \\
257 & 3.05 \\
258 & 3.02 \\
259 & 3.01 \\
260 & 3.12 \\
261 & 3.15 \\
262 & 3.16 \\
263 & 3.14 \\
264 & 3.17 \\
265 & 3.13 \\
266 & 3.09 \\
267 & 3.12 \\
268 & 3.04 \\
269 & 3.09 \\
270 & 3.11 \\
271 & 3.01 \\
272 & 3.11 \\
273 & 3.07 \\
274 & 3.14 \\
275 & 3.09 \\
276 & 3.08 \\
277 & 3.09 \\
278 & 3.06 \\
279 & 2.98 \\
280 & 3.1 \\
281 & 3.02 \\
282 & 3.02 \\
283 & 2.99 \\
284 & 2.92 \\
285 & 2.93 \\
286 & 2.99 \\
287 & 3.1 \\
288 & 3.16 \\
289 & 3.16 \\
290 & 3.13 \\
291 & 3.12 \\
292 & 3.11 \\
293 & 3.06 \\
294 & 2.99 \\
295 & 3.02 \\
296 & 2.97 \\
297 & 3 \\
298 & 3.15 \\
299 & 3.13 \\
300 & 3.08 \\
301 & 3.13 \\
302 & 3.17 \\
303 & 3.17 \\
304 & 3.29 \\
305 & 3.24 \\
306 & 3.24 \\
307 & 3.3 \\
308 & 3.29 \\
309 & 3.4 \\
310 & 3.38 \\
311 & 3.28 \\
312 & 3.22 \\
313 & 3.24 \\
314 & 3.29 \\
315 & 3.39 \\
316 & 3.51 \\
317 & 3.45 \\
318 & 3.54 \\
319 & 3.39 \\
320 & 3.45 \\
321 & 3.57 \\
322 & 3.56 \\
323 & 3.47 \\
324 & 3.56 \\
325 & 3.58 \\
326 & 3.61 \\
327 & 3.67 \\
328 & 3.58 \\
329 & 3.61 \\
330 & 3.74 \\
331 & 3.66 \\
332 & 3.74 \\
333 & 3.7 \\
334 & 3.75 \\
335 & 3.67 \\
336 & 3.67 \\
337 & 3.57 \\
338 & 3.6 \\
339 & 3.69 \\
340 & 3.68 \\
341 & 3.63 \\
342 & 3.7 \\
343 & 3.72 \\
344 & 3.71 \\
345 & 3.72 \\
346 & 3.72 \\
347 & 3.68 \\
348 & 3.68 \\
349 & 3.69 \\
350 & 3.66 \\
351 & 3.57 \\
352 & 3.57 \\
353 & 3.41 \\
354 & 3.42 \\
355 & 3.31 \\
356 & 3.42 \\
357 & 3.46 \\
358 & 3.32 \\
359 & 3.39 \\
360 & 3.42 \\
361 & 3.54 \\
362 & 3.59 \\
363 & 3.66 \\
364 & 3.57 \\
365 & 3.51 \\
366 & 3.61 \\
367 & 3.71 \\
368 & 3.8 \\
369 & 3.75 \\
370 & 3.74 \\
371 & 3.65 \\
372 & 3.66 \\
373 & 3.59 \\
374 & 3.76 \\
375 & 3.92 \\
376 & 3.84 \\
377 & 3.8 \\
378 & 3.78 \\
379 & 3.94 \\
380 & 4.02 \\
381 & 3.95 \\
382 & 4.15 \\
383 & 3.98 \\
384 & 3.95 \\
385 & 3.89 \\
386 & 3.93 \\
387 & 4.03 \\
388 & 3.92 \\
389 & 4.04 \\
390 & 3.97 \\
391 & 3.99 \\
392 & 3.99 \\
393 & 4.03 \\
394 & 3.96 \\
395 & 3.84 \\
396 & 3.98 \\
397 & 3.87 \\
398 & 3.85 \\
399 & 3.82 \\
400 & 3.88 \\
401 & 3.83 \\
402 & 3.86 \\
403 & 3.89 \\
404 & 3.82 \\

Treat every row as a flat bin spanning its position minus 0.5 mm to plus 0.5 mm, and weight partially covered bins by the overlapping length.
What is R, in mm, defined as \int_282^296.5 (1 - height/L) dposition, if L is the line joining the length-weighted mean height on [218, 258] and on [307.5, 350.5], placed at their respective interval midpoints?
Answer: 0.73 mm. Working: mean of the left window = 2.74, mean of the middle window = 3.05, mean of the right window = 3.57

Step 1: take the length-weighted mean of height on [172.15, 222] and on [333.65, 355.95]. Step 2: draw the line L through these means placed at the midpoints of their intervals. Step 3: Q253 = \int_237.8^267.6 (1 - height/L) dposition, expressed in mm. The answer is 1.6 mm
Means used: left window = 2.71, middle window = 2.89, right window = 3.62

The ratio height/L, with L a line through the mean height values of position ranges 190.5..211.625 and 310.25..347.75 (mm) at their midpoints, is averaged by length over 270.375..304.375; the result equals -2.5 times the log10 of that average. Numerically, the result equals 0.09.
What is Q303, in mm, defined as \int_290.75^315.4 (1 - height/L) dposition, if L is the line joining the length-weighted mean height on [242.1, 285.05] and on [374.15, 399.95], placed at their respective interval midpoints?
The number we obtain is 0.7 mm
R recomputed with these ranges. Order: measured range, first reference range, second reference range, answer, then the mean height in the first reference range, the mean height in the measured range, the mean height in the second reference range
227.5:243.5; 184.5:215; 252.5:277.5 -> 1.28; 2.78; 2.7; 3.07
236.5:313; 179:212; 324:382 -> 4.65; 2.76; 3.02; 3.65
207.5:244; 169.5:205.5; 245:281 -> 2.16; 2.71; 2.69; 3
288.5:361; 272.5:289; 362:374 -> -1.62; 3.05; 3.43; 3.66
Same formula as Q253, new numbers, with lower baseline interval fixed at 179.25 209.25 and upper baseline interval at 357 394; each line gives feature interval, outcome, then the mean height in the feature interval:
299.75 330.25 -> 0.43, 3.4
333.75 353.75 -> -0.24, 3.65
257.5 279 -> 0.62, 3.09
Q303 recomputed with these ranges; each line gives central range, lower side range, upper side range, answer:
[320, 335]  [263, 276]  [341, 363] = -0.9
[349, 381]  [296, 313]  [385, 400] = 0.7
